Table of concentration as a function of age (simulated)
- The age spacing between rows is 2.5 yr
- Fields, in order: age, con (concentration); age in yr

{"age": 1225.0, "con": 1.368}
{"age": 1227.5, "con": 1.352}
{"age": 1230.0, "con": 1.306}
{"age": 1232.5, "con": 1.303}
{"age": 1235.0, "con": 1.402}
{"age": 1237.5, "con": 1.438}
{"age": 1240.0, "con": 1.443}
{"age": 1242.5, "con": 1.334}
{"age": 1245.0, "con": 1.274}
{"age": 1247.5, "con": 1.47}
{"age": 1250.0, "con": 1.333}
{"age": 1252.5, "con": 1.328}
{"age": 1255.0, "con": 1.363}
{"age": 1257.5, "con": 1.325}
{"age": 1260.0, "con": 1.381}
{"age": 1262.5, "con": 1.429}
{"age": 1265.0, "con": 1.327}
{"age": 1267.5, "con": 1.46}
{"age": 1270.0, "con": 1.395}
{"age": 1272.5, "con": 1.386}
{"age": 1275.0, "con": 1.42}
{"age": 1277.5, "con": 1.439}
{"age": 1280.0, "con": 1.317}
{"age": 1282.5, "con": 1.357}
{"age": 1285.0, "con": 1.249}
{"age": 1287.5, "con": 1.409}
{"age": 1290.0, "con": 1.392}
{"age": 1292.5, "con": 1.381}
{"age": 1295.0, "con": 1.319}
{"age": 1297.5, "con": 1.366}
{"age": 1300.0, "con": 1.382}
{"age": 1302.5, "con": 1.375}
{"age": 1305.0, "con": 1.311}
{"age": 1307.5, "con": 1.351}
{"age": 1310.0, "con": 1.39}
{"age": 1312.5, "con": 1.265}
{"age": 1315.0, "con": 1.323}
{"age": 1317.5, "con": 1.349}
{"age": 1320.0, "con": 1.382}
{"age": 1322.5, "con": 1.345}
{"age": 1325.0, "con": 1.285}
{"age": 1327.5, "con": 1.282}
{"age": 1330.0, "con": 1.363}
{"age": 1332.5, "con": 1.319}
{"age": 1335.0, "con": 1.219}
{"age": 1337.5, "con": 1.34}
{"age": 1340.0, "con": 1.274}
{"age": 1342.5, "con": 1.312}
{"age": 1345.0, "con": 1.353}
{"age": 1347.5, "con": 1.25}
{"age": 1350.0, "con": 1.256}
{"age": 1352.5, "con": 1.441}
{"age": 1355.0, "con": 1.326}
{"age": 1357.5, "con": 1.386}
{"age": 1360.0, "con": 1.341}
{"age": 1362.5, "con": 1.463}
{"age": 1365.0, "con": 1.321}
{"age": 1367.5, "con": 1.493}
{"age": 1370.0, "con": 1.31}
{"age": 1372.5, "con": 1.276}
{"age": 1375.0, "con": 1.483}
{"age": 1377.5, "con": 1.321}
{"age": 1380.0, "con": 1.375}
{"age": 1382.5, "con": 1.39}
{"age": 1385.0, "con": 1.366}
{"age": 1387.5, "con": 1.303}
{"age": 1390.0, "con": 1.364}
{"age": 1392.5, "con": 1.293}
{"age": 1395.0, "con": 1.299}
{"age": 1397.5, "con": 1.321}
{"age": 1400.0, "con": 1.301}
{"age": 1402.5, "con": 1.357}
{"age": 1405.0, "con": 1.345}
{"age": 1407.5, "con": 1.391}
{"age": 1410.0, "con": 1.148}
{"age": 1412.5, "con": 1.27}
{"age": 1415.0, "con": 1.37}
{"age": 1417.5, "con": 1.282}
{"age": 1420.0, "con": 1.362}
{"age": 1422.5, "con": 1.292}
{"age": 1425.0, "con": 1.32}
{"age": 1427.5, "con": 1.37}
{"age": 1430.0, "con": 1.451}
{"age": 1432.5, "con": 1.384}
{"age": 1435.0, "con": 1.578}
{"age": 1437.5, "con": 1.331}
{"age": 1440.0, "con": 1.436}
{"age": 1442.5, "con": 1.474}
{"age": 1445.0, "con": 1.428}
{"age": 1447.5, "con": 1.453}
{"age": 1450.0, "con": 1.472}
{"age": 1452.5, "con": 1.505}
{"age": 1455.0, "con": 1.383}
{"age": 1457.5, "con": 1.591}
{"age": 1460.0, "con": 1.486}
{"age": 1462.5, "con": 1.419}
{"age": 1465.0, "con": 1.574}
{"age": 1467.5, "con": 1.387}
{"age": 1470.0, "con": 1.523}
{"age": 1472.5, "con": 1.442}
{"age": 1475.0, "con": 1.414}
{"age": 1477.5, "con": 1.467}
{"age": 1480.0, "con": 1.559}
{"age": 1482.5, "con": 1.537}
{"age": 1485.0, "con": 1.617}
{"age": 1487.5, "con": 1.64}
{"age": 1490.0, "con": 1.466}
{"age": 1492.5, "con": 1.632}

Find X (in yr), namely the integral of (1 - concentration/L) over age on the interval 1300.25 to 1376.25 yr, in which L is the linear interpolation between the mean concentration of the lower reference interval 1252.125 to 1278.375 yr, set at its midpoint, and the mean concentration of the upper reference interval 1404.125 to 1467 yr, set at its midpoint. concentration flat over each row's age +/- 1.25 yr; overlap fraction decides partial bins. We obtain 3.0 yr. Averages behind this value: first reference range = 1.39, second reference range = 1.4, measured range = 1.34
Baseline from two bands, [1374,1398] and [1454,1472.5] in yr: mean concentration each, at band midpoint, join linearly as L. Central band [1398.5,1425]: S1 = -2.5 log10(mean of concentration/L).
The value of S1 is 0.065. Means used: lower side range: 1.35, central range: 1.31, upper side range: 1.48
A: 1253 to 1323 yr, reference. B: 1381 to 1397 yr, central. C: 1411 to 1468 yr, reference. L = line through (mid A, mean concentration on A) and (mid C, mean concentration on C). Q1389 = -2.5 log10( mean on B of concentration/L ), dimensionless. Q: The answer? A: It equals 0.05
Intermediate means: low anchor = 1.36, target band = 1.34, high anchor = 1.42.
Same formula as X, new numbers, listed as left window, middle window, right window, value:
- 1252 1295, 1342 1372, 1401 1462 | 0.68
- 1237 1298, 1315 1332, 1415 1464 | 0.68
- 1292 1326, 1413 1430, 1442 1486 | 1.26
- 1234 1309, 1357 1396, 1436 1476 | 1.63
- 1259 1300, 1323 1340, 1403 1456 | 0.96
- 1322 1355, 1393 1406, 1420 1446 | 0.46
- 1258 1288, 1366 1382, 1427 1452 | 0.46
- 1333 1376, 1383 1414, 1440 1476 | 1.77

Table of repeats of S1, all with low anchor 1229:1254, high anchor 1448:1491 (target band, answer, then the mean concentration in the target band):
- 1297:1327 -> 0.05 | 1.34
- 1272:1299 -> 0.02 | 1.37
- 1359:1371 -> 0.04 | 1.39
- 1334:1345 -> 0.10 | 1.3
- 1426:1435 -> 0.04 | 1.42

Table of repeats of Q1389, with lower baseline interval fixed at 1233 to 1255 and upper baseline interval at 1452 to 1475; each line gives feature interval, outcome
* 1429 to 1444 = 0.02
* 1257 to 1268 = 0.00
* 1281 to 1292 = 0.03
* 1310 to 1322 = 0.06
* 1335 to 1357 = 0.08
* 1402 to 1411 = 0.11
